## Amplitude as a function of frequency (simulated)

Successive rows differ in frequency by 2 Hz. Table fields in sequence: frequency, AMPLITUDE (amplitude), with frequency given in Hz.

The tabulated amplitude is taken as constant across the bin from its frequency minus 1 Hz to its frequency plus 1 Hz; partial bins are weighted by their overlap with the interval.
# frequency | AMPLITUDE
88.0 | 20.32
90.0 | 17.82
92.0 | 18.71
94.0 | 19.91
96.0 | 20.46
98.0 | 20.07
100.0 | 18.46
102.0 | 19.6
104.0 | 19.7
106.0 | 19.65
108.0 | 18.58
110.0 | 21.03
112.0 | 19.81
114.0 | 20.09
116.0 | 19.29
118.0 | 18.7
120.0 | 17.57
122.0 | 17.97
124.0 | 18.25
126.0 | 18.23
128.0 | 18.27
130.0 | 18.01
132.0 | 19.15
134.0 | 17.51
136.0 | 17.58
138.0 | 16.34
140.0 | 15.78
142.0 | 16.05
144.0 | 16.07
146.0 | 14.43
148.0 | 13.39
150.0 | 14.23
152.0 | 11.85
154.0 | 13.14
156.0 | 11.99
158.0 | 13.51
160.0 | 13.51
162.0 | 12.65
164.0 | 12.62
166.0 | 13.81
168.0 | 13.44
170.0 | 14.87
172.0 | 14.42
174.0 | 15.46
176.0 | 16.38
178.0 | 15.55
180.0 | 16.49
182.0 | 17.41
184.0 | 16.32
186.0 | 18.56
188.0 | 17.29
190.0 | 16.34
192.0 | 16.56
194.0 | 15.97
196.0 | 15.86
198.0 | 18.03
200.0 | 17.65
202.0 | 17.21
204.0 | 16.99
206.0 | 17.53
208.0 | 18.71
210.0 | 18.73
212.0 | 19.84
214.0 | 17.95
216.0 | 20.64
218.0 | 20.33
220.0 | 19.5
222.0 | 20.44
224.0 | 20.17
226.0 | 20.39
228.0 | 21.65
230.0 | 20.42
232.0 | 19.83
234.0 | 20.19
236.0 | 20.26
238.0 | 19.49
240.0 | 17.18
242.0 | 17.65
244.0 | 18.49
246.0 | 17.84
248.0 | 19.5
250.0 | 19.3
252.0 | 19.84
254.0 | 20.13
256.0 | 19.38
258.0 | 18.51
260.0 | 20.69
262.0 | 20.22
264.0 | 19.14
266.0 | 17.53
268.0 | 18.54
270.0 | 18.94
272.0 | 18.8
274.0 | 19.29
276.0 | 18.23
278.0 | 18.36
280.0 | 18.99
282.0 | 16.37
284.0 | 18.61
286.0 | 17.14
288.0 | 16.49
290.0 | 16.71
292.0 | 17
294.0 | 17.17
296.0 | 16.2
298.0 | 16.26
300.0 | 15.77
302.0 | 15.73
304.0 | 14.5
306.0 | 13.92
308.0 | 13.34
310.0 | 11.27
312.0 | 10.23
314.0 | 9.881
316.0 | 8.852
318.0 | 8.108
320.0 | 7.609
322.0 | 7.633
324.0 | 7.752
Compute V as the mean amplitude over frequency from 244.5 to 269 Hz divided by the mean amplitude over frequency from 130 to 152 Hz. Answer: 1.2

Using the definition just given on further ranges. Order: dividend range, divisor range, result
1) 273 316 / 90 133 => 0.82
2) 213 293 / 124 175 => 1.26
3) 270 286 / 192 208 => 1.07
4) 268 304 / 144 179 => 1.25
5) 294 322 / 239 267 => 0.66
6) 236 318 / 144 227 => 1.04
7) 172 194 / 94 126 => 0.86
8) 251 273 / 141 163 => 1.40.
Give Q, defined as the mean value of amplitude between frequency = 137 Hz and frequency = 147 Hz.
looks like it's 15.7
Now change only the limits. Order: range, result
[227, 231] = 21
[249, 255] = 19.8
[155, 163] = 12.9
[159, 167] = 13.1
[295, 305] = 15.7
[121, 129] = 18.2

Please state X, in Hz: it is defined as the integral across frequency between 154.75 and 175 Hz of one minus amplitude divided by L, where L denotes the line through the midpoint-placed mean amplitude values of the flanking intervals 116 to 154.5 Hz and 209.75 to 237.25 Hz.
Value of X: 4.7 Hz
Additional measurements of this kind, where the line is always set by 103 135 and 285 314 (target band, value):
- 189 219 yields -1.57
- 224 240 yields -3.61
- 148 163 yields 4.20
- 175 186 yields 0.57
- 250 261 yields -2.61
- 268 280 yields -2.50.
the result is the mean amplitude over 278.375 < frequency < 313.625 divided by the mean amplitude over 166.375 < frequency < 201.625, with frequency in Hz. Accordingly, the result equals 1.0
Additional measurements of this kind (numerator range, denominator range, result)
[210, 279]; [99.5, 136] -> 1.03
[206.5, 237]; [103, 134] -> 1.05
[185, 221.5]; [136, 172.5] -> 1.28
